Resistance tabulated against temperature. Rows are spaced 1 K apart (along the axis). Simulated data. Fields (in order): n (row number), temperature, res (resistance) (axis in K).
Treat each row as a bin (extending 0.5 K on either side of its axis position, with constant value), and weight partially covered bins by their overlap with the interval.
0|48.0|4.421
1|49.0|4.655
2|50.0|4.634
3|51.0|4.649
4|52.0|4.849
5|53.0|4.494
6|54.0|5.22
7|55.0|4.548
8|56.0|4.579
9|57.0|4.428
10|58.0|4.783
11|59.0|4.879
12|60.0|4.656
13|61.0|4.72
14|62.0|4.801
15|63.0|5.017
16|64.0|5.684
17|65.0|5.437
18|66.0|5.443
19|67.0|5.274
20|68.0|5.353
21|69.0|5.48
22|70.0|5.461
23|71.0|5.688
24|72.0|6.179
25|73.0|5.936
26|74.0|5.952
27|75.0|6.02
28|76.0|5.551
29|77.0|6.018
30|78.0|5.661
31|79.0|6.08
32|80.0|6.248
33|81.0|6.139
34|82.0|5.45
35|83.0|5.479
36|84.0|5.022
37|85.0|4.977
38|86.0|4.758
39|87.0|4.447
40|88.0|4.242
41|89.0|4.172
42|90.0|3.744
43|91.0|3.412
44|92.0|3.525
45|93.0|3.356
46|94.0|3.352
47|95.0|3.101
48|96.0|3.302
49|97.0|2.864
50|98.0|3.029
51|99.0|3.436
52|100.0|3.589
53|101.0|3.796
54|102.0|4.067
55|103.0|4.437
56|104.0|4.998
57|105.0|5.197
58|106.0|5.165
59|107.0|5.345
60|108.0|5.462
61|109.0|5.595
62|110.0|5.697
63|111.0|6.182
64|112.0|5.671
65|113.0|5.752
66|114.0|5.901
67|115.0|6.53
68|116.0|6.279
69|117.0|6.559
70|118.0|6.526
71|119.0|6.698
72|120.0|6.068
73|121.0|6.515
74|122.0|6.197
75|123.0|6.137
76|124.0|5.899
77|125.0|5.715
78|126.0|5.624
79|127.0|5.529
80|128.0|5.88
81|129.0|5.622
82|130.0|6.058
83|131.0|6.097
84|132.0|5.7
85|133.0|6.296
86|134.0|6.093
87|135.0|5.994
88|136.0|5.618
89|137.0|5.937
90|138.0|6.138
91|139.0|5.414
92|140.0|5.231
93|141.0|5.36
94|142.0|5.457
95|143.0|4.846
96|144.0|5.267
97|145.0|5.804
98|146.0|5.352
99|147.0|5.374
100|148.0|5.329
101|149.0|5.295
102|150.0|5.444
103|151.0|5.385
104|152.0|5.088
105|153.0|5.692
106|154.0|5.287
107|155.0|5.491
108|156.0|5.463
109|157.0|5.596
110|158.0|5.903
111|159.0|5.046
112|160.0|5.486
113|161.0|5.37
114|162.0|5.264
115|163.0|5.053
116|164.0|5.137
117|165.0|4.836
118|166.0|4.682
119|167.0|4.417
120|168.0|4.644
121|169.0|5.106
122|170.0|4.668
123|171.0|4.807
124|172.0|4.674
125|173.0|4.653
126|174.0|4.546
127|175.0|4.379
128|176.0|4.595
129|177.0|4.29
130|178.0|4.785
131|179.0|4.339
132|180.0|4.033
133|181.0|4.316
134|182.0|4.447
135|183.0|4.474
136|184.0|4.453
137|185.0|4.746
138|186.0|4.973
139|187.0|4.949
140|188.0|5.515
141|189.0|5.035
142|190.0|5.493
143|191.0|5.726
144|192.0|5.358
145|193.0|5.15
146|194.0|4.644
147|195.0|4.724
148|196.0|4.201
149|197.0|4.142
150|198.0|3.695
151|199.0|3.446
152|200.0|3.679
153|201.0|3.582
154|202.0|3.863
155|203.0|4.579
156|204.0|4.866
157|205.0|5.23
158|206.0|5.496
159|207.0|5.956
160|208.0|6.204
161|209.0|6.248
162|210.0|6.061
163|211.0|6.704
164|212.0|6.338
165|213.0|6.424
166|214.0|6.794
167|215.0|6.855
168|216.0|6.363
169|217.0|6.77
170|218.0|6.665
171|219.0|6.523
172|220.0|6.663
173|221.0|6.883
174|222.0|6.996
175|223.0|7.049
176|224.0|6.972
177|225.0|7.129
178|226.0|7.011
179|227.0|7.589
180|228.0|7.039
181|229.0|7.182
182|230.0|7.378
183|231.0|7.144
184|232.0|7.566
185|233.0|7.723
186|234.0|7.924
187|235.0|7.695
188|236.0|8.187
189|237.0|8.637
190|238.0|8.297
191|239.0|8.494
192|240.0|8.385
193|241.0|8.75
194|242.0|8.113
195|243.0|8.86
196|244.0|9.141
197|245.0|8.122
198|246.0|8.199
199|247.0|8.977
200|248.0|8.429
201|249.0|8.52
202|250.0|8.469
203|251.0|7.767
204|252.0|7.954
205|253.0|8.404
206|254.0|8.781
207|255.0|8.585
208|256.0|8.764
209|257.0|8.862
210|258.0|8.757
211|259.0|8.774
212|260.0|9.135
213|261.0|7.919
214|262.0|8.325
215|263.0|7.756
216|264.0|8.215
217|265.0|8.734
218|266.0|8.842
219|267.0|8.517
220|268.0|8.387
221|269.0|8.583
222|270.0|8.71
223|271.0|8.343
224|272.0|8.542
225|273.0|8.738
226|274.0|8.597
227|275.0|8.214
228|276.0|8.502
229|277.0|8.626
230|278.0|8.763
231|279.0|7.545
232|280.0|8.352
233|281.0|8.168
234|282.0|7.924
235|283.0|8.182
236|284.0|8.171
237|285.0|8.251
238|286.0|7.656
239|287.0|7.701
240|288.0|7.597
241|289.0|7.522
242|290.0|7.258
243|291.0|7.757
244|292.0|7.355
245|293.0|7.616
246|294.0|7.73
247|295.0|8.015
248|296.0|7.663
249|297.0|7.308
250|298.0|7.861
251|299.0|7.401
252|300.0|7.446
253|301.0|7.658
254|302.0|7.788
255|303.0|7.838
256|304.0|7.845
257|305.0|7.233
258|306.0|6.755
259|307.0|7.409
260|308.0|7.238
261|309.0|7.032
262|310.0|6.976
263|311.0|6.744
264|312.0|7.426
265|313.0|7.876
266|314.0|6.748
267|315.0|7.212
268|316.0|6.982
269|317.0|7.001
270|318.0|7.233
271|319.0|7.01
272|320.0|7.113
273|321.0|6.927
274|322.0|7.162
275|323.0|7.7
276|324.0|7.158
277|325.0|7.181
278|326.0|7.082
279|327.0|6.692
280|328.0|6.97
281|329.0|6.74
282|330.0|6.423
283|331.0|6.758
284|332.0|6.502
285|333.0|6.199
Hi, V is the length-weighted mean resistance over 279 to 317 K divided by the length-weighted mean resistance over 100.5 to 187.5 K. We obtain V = 1.42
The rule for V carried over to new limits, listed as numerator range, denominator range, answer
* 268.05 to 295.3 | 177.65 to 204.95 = 1.77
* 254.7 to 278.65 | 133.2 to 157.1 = 1.55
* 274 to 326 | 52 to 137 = 1.45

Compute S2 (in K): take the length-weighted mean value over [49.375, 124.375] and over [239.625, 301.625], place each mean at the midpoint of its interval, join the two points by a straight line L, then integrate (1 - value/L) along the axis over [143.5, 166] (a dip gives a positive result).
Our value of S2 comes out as 3.23 K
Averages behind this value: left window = 5.09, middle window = 5.35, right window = 8.23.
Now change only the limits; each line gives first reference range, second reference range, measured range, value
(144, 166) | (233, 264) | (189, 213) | 6.37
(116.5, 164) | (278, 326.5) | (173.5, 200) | 6.77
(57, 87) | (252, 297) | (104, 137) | 0.99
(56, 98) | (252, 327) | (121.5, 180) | 5.67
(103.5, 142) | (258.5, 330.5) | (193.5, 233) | 5.02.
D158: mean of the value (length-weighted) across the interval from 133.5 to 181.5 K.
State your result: 5.15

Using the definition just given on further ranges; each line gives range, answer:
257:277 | 8.52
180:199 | 4.73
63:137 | 5.29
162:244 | 5.84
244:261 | 8.53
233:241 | 8.23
